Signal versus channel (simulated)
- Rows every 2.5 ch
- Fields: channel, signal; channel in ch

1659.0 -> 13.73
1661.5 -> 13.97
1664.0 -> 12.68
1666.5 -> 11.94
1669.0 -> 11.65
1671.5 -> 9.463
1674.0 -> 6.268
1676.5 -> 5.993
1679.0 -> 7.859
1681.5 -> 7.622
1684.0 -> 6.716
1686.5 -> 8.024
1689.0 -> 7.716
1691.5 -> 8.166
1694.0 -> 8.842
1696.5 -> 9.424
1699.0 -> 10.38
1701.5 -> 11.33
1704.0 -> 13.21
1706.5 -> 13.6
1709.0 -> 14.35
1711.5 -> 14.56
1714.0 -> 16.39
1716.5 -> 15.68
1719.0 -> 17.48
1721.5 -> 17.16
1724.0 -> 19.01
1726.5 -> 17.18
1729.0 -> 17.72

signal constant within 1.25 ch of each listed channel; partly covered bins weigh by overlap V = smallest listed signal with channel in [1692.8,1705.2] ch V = 8.842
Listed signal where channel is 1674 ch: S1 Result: 6.268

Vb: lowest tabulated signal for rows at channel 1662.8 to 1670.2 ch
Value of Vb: 11.65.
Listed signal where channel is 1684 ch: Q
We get 6.716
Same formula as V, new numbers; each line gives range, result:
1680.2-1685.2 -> 6.716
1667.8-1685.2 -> 5.993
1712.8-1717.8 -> 15.68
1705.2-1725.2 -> 13.6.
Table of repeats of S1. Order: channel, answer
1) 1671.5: 9.463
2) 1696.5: 9.424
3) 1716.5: 15.68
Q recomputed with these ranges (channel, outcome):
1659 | 13.73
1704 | 13.21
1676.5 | 5.993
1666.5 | 11.94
